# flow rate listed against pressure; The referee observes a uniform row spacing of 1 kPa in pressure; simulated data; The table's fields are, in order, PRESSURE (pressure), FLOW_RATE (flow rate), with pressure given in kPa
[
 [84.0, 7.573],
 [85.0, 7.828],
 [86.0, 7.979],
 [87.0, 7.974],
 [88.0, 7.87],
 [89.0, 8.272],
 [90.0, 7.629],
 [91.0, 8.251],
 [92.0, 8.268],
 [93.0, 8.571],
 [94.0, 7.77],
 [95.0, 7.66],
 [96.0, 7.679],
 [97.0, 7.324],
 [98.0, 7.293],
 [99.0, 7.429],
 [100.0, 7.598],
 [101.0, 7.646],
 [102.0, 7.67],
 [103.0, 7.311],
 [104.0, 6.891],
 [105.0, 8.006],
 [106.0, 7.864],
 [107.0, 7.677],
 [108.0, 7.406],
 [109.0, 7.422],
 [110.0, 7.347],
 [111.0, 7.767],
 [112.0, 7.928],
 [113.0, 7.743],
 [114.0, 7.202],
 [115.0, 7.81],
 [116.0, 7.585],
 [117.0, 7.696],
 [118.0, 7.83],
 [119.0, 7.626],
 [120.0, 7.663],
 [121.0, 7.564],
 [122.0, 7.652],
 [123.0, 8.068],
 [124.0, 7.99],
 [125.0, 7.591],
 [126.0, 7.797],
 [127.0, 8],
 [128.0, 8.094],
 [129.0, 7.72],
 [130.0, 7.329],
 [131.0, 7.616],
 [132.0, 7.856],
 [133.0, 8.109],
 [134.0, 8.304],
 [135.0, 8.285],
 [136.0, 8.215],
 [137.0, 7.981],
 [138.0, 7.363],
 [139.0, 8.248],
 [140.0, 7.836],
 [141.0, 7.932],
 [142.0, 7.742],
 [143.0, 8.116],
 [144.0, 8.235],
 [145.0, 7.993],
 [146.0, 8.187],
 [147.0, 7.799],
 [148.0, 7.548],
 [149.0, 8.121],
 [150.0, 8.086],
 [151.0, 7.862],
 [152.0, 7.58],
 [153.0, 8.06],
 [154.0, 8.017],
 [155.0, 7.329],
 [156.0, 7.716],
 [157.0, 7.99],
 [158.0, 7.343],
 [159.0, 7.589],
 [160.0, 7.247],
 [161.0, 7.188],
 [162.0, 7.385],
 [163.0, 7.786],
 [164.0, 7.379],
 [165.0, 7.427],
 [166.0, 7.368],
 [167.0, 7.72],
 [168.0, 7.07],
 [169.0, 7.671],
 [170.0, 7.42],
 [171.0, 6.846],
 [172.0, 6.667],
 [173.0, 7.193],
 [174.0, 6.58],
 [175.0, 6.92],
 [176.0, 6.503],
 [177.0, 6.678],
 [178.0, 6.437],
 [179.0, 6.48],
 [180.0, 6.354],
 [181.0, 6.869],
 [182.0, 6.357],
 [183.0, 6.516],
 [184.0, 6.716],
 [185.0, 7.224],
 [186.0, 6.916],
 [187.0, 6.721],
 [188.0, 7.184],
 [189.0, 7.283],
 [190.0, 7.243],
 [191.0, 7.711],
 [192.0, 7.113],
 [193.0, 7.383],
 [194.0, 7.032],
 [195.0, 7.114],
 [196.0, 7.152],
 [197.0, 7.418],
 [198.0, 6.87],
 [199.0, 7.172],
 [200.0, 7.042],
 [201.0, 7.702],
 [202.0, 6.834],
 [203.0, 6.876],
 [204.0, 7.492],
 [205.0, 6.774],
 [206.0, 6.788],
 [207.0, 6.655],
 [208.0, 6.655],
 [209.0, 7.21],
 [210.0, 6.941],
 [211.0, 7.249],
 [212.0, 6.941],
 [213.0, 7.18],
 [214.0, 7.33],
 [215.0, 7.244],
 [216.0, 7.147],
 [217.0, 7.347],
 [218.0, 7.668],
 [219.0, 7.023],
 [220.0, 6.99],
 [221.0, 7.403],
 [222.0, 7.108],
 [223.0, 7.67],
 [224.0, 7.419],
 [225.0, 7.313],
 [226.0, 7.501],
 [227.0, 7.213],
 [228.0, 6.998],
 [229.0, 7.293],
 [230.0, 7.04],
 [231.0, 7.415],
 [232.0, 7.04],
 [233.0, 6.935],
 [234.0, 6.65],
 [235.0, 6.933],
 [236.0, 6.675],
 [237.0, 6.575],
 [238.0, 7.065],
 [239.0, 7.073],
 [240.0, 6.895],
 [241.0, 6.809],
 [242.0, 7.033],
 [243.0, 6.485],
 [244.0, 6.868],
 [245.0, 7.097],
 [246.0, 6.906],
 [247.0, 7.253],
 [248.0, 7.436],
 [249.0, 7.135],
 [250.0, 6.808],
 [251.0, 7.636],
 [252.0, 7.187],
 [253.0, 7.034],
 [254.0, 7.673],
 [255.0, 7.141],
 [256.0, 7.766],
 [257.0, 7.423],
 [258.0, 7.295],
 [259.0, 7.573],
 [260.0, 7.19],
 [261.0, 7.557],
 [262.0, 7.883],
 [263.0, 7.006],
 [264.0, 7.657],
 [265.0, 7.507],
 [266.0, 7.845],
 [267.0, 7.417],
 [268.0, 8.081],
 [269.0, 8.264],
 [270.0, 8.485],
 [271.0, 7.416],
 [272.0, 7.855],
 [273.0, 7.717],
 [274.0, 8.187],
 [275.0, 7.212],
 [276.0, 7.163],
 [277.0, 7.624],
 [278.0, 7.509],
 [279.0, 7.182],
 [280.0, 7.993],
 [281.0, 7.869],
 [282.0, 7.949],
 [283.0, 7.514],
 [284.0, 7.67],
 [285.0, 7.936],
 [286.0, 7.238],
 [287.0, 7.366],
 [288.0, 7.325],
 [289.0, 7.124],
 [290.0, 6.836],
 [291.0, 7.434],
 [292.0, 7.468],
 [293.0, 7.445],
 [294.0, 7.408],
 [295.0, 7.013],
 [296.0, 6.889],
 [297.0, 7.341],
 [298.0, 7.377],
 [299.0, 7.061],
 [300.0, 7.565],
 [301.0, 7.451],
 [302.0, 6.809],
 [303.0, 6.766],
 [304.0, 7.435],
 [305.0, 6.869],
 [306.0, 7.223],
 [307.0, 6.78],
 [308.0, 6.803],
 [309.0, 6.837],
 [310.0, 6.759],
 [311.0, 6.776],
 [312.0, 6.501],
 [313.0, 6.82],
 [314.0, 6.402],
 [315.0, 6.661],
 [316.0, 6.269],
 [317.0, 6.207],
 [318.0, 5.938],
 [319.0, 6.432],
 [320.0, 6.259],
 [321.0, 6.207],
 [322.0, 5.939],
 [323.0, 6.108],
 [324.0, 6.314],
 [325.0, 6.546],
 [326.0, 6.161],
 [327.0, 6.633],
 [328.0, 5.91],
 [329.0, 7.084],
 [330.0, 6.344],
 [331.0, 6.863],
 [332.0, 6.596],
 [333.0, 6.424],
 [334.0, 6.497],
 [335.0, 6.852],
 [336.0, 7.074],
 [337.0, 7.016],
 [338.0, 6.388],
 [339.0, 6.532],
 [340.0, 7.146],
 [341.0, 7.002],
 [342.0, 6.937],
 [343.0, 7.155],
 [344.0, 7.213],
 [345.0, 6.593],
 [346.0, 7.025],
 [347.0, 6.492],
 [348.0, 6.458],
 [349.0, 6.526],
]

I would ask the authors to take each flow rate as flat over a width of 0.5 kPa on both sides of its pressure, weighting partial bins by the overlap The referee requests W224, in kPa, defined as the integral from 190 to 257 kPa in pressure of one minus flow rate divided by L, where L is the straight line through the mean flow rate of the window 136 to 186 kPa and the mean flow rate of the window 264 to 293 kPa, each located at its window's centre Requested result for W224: 3.4 kPa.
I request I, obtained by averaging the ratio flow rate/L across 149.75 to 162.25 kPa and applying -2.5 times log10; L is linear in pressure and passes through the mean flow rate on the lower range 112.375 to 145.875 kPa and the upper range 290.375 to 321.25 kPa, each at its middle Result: 0.01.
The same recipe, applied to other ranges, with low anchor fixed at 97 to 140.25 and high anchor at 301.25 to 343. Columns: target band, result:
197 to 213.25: 0.033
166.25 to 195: 0.064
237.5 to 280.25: -0.066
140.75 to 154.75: -0.053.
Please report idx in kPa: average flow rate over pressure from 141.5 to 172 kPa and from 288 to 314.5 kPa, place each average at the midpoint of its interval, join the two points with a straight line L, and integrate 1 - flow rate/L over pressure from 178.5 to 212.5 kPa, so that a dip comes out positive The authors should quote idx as 2.2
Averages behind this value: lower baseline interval 7.64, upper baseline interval 7.05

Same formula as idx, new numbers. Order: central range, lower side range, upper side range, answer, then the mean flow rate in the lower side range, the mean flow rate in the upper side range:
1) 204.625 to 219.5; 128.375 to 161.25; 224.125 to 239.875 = 0.31 kPa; 7.84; 7.05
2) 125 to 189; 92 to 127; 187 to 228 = -0.35 kPa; 7.66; 7.18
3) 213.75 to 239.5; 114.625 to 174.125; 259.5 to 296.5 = 1.54 kPa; 7.71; 7.55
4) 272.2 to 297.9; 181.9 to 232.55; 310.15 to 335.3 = -3.08 kPa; 7.14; 6.43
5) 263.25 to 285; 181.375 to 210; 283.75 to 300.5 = -1.35 kPa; 7.04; 7.32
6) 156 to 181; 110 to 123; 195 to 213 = 0.57 kPa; 7.67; 7.05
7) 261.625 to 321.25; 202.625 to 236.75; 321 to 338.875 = -4.54 kPa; 7.12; 6.51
